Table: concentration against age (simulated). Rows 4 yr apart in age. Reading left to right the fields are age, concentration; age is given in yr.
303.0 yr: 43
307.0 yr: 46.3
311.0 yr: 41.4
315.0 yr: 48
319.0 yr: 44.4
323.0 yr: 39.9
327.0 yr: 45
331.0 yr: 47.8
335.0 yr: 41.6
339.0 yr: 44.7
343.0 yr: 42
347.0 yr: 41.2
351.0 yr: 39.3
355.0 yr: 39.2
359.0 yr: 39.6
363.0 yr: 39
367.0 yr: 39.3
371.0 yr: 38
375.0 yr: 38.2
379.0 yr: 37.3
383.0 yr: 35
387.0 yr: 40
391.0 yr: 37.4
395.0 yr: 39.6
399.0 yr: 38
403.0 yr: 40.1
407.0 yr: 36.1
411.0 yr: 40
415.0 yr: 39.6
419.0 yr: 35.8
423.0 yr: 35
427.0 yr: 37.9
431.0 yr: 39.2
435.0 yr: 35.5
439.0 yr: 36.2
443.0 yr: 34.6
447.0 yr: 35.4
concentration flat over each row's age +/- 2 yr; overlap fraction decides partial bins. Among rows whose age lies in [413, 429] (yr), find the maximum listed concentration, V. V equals 39.6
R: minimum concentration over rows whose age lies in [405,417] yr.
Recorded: 36.1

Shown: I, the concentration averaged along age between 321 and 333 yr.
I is 44.2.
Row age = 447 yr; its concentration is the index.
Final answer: 35.4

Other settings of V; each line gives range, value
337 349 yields 44.7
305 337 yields 48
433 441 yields 36.2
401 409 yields 40.1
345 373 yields 41.2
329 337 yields 47.8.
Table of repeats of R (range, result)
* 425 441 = 35.5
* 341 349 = 41.2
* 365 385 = 35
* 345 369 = 39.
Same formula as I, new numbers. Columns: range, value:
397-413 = 38.5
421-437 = 36.9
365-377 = 38.5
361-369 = 39.1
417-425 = 35.4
